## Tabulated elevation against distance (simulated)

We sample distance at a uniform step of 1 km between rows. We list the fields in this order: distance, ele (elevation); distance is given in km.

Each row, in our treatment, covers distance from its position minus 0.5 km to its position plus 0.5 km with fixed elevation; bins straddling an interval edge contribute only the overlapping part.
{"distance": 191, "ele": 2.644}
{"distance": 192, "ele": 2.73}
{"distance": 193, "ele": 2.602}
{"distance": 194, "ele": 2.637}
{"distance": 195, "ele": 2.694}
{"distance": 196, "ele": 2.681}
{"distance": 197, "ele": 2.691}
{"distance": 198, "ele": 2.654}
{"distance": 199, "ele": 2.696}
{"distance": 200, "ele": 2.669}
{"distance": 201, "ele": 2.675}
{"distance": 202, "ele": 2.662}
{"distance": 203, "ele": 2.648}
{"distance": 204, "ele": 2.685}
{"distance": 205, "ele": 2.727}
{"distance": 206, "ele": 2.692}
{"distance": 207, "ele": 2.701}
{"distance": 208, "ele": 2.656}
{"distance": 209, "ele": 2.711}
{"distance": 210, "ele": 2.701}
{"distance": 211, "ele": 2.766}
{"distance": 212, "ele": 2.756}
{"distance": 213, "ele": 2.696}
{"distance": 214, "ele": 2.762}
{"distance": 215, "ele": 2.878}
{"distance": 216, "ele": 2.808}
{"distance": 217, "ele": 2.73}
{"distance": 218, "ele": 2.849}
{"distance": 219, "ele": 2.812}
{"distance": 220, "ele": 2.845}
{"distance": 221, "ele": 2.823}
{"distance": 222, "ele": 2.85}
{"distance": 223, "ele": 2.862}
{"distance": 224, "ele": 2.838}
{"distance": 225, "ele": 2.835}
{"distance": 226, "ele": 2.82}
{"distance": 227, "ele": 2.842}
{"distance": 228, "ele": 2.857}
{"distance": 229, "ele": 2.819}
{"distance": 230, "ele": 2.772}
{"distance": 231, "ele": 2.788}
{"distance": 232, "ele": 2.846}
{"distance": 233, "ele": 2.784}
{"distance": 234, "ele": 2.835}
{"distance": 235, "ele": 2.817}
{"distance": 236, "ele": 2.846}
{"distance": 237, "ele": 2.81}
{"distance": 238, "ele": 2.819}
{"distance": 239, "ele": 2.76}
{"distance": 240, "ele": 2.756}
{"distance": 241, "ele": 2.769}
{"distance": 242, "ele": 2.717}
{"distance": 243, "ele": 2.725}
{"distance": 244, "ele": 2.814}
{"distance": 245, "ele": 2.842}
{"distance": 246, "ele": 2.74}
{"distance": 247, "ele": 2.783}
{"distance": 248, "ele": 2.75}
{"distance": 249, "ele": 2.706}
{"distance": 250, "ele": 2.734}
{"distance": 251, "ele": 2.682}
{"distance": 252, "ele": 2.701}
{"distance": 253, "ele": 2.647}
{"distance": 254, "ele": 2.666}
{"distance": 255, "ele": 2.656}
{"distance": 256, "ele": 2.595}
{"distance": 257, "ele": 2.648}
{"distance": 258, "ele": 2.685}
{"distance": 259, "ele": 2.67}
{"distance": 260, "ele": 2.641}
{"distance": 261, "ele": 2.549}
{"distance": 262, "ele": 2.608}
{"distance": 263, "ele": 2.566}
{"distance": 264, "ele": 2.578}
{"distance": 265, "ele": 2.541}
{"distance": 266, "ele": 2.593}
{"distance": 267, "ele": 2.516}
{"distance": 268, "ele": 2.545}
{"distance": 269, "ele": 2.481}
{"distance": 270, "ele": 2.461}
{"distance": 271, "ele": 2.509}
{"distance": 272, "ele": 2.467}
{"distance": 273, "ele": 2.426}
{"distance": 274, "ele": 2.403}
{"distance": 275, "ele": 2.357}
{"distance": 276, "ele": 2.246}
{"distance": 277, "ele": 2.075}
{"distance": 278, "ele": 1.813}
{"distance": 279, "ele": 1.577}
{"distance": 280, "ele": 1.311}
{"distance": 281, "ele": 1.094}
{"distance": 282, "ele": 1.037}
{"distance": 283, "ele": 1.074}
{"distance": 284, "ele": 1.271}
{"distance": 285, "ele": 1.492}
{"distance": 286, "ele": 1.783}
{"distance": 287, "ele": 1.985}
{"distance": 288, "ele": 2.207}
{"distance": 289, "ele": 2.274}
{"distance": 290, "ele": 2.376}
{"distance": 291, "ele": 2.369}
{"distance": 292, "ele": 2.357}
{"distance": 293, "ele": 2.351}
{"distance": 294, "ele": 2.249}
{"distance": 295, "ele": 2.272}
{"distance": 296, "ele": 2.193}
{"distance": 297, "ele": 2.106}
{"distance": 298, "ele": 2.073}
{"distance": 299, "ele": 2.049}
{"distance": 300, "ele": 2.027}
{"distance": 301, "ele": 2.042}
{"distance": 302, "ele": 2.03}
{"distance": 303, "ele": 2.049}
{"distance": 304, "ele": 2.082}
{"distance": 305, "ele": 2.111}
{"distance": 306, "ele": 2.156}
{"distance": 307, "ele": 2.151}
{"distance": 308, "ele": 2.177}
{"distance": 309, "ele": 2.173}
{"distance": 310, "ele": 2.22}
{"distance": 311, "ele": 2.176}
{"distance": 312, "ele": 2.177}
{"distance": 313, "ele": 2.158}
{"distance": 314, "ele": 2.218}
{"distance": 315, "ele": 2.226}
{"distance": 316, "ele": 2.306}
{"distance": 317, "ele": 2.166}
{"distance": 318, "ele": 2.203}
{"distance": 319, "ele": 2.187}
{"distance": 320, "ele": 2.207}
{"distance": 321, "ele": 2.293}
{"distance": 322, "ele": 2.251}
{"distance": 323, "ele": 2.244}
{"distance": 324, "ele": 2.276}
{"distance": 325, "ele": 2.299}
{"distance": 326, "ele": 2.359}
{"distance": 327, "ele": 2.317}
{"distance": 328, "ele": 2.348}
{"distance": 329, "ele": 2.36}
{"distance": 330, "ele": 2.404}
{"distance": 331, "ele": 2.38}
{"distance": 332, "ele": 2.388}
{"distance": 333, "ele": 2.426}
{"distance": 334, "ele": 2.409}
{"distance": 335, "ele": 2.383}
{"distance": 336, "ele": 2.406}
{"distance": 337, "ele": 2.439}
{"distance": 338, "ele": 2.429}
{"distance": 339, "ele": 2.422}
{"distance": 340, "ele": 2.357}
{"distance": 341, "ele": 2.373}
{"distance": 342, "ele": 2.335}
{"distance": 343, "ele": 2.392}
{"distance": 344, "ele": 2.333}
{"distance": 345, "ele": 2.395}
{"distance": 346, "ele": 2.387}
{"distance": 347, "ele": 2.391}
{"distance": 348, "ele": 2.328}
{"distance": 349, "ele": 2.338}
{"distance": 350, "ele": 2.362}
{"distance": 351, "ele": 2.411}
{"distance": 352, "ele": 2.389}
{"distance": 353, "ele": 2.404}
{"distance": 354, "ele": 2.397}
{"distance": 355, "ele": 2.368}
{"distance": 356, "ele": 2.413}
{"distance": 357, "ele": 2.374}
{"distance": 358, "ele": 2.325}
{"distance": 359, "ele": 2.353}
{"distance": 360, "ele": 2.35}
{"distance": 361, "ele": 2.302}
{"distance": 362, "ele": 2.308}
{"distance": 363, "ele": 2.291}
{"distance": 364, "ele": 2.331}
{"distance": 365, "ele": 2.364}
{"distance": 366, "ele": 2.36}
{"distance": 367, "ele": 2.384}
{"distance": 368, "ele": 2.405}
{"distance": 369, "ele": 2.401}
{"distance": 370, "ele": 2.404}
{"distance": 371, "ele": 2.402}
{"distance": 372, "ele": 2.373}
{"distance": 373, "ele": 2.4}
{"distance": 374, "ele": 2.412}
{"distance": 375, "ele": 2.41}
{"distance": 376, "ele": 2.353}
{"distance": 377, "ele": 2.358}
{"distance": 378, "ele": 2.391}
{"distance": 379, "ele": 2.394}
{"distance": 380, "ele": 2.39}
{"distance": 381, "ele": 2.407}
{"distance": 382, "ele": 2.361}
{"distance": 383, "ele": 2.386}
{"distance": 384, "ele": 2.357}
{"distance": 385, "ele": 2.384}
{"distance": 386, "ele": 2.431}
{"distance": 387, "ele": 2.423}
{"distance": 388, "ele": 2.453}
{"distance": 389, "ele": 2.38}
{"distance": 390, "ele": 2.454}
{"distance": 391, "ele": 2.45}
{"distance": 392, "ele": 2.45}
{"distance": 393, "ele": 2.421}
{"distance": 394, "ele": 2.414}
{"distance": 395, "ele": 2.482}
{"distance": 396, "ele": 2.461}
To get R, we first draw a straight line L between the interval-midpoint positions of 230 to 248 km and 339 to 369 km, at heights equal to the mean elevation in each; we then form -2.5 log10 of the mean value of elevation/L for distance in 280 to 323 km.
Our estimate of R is 0.24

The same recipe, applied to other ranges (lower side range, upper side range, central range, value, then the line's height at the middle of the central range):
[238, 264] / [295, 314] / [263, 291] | 0.17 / 2.42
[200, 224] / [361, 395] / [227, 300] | 0.10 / 2.64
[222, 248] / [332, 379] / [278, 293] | 0.44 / 2.62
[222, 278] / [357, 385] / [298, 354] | 0.09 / 2.48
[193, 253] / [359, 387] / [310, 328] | 0.12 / 2.51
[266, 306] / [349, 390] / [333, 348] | -0.06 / 2.27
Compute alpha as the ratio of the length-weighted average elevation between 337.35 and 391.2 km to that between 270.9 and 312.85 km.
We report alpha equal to 1.17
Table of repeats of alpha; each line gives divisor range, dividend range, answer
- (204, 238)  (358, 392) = 0.85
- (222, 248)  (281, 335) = 0.76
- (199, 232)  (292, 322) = 0.78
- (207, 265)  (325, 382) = 0.86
